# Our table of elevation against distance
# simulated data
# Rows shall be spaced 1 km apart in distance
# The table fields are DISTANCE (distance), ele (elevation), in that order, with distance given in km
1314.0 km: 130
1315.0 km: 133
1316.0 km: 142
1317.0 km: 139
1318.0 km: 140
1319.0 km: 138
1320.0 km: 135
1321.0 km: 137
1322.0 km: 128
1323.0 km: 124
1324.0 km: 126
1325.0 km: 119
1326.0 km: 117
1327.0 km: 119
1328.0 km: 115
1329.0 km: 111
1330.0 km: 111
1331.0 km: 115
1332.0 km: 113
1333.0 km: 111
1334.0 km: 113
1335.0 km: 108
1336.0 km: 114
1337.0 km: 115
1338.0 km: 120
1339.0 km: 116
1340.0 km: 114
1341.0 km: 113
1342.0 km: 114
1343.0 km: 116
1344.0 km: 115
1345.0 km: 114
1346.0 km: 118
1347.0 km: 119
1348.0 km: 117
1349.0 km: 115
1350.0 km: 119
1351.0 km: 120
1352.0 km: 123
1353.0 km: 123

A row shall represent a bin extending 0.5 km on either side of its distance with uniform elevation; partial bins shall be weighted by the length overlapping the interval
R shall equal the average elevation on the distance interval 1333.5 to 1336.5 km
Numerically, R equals 112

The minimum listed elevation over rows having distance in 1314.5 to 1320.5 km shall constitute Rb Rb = 133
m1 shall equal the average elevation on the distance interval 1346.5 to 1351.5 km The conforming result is 118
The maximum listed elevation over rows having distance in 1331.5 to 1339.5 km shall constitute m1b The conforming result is 120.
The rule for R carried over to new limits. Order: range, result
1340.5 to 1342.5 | 114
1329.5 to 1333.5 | 112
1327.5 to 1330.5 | 112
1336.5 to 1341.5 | 116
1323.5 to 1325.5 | 122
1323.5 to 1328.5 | 119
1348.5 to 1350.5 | 117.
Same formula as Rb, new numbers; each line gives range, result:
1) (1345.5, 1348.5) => 117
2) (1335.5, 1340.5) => 114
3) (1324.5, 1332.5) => 111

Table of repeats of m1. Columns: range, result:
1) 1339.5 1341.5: 114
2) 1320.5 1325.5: 127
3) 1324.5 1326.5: 118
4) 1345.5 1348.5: 118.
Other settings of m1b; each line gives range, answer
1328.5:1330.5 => 111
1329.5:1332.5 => 115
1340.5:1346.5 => 118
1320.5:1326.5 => 137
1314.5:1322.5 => 142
